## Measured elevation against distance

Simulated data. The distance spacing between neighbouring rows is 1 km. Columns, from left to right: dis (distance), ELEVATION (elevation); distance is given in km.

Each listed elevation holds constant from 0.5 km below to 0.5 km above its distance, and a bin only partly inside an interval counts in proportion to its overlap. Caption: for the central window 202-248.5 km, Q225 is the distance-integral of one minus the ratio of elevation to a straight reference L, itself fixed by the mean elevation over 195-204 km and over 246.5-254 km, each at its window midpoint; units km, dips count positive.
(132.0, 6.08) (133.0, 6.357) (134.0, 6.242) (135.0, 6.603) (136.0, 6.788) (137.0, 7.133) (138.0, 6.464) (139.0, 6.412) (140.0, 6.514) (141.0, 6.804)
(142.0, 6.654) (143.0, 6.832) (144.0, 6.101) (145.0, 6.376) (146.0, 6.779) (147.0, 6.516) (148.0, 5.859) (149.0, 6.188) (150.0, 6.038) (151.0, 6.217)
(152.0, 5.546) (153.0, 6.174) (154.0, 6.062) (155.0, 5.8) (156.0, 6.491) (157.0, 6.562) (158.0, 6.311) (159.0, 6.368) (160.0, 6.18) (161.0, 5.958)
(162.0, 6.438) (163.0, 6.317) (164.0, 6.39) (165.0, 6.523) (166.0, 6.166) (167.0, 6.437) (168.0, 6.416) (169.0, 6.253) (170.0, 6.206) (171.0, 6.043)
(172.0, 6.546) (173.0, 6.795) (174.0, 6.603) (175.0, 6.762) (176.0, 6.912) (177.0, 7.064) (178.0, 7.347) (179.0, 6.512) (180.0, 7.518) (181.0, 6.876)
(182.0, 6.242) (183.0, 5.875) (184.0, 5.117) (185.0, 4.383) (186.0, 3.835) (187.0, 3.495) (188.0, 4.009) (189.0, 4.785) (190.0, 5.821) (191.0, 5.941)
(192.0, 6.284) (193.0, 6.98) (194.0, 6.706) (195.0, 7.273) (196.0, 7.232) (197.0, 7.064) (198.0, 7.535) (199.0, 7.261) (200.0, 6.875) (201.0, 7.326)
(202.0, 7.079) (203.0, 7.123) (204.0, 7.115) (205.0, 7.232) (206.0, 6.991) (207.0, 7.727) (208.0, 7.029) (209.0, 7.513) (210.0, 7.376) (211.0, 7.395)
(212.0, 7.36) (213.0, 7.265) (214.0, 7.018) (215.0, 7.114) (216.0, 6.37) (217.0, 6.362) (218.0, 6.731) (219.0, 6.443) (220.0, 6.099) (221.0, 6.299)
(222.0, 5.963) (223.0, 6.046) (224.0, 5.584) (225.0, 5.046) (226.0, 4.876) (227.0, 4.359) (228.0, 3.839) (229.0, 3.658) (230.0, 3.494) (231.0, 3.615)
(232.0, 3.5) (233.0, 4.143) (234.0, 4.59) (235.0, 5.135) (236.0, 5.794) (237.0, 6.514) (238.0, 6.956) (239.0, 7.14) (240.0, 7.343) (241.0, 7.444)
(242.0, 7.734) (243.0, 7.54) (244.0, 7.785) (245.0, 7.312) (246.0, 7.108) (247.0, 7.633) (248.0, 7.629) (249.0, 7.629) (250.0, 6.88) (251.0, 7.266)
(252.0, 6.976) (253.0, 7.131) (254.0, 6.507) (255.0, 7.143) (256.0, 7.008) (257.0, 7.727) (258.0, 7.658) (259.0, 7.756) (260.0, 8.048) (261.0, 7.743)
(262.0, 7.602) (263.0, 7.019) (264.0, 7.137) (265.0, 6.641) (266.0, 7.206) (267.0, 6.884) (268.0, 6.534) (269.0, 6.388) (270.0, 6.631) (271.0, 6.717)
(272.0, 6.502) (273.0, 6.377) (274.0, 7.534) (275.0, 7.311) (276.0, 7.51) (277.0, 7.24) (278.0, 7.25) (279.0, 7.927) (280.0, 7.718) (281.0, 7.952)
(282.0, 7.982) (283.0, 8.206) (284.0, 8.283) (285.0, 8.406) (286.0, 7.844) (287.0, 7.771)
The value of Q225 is 5.8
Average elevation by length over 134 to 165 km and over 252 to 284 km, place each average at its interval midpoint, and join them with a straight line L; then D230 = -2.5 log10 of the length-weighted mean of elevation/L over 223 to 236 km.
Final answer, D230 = 0.49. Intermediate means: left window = 6.36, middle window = 4.44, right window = 7.27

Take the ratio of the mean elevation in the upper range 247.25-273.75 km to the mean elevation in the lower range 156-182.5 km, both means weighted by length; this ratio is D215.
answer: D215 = 1.09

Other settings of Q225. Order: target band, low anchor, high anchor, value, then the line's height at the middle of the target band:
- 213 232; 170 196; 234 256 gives 3.35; 6.68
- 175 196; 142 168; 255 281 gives 1.70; 6.53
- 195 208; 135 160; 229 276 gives -1.30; 6.55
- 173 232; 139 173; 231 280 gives 3.31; 6.59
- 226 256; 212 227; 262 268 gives 1.87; 6.58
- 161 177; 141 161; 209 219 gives 0.06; 6.48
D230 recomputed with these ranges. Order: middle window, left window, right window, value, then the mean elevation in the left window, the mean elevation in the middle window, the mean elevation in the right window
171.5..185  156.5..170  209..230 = -0.05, 6.33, 6.55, 6.03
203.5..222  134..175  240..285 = -0.01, 6.37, 6.94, 7.34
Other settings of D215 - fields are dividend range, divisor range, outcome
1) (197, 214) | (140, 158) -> 1.15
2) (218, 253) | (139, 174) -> 0.96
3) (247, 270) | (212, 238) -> 1.31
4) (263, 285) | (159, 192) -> 1.20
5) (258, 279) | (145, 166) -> 1.14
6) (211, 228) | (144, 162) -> 0.99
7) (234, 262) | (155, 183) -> 1.10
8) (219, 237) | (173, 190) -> 0.84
